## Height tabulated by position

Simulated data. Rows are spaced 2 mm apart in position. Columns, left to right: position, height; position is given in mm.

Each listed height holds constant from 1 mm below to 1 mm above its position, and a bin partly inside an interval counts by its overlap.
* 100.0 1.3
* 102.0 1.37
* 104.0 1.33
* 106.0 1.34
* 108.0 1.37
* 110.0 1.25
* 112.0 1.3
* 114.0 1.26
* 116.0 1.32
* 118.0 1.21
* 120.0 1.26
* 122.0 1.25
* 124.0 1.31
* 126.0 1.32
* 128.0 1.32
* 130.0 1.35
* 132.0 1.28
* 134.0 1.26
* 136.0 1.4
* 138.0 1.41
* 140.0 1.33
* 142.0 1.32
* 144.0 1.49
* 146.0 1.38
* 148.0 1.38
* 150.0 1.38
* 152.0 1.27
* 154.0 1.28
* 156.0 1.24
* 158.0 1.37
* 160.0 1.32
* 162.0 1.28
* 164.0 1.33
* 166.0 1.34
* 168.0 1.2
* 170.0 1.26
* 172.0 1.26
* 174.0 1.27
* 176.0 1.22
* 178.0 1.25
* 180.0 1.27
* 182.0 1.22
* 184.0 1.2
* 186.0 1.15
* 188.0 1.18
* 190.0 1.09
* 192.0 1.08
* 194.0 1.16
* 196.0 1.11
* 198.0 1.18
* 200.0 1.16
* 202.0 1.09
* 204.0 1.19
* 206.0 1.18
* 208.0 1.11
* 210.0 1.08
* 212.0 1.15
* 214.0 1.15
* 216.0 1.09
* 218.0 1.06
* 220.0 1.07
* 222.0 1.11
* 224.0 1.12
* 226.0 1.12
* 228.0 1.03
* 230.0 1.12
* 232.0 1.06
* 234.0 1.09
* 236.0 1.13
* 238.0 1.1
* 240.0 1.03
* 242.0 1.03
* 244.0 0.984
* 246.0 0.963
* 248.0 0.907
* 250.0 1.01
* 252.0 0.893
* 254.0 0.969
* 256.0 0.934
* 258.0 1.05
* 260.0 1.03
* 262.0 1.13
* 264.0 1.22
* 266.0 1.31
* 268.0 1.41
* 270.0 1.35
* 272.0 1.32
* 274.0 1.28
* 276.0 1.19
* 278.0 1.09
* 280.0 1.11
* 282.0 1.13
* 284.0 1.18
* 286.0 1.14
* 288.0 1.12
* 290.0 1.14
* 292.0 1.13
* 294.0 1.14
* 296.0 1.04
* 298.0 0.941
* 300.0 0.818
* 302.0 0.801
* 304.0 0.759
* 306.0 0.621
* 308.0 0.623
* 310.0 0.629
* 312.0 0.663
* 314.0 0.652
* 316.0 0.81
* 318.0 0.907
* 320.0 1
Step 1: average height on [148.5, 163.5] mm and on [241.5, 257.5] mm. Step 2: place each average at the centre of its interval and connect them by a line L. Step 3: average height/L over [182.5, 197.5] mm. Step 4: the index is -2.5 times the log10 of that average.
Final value 0.04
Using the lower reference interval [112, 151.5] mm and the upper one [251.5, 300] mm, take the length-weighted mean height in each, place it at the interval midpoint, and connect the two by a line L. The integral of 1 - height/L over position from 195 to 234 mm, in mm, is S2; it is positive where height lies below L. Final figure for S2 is 3.2 mm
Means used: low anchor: 1.33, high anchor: 1.13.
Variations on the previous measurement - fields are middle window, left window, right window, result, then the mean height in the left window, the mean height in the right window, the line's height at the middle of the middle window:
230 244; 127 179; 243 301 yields 1.13 mm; 1.31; 1.1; 1.16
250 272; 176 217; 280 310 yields -2.24 mm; 1.16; 0.963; 1.03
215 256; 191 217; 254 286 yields 3.94 mm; 1.13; 1.17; 1.15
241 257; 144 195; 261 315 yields 2.13 mm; 1.26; 1.03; 1.11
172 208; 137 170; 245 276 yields 2.35 mm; 1.33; 1.12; 1.26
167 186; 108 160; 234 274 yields 0.09 mm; 1.32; 1.1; 1.24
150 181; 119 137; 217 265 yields -1.54 mm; 1.31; 1.05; 1.22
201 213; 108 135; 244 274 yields 0.44 mm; 1.29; 1.11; 1.18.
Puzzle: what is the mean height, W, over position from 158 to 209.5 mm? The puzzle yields 1.21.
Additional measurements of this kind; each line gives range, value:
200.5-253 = 1.07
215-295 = 1.11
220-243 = 1.08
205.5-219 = 1.11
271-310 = 1.02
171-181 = 1.25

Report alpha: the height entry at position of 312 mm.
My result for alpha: 0.663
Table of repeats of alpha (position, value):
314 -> 0.652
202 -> 1.09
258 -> 1.05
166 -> 1.34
